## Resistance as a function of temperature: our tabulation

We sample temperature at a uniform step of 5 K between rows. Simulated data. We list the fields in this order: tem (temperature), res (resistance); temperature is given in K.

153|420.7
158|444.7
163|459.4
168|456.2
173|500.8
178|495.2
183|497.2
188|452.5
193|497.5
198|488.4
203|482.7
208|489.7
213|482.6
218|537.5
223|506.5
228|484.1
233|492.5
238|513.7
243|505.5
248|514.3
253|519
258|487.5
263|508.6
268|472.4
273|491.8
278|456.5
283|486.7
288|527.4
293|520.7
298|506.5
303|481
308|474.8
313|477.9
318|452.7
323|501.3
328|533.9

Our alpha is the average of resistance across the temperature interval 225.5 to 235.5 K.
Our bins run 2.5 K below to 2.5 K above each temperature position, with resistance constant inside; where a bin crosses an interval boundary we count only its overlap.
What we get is 488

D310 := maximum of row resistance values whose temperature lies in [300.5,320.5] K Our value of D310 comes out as 481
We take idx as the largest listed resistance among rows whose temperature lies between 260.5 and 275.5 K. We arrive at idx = 508.6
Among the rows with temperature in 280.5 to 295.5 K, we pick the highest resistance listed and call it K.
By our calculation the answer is 527.4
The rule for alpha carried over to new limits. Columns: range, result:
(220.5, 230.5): 495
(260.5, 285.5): 483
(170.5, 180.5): 498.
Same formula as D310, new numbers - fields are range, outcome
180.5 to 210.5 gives 497.5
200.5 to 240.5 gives 537.5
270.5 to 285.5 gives 491.8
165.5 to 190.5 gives 500.8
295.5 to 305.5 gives 506.5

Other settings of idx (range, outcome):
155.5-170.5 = 459.4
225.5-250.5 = 514.3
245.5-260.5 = 519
